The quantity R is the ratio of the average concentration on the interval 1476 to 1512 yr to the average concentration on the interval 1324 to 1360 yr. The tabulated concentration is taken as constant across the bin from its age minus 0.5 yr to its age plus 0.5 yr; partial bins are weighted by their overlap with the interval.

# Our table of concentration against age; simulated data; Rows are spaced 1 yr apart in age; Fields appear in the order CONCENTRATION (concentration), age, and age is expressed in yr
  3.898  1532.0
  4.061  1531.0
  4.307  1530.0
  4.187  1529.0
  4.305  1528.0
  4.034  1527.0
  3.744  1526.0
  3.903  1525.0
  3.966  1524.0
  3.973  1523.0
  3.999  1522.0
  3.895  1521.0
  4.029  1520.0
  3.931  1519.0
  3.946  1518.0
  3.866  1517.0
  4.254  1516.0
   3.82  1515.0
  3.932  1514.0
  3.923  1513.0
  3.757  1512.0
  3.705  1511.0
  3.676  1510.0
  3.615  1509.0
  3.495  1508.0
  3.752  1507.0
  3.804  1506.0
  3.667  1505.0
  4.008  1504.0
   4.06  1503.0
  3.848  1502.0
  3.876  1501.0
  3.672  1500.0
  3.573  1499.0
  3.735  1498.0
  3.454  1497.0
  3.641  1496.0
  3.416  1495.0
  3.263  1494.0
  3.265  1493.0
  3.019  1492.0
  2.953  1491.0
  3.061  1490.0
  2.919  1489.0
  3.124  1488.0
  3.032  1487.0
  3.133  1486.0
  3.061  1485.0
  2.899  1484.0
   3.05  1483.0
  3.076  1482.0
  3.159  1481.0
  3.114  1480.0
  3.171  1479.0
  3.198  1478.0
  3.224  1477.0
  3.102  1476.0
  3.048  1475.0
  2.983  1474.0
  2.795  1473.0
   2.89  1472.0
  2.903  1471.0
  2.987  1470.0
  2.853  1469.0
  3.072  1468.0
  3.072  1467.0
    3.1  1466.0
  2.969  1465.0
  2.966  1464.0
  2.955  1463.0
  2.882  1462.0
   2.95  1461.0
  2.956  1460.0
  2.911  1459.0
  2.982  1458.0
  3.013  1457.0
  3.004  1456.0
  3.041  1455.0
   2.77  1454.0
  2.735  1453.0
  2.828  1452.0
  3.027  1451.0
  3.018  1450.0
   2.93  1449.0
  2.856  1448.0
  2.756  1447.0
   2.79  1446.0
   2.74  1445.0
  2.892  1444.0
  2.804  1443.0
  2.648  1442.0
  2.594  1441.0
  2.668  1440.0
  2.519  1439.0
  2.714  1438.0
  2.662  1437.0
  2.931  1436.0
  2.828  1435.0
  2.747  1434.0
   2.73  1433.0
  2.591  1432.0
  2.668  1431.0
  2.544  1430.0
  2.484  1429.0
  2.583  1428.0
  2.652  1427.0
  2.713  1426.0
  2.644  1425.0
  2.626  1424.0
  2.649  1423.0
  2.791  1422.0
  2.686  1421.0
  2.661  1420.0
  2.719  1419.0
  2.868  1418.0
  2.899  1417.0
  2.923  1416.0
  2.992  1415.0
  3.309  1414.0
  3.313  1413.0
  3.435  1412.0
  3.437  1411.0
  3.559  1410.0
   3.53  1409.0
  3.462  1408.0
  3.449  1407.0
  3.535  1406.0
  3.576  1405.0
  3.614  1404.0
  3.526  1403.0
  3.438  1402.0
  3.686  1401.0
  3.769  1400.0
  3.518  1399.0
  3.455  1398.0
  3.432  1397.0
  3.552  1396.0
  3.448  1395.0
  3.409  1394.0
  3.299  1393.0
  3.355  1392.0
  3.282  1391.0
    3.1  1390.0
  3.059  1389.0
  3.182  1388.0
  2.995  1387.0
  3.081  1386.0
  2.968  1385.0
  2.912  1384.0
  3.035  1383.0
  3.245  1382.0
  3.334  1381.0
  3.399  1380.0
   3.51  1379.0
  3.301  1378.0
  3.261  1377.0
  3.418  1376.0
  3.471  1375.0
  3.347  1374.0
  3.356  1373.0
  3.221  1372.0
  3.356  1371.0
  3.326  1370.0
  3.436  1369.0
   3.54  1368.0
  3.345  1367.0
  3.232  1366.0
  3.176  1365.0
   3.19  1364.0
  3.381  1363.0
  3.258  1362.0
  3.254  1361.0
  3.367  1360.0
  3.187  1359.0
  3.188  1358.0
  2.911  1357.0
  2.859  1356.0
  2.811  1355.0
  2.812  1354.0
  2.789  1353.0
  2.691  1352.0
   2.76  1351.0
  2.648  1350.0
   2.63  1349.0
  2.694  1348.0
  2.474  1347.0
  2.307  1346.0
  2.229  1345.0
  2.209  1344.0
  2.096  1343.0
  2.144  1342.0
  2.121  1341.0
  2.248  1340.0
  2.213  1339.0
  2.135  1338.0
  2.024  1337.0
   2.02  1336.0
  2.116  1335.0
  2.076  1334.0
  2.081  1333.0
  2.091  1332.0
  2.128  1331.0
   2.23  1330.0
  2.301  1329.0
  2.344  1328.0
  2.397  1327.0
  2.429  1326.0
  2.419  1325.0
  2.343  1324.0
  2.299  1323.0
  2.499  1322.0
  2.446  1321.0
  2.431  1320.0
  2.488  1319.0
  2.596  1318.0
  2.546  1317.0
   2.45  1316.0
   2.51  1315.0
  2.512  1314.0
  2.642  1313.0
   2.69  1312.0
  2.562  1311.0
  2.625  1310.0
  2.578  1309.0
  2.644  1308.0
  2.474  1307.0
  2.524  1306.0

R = 1.39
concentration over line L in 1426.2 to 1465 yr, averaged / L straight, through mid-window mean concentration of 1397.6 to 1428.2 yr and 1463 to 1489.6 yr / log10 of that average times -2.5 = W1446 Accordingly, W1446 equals 0.11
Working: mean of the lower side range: 3.17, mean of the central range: 2.8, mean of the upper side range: 3.03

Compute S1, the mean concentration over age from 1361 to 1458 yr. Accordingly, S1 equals 3.09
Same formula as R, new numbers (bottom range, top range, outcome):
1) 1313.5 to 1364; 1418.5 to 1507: 1.20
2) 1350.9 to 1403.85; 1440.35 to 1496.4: 0.92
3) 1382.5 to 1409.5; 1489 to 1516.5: 1.08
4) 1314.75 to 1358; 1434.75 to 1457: 1.17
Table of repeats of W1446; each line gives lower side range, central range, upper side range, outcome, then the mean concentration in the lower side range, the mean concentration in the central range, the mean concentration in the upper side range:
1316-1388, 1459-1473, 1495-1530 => 0.19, 2.76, 2.96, 3.85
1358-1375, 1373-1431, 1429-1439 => -0.07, 3.31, 3.18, 2.69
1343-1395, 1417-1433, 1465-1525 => 0.21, 3.08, 2.67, 3.44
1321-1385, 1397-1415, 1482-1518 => -0.15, 2.77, 3.49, 3.52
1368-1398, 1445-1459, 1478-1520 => 0.18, 3.29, 2.9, 3.51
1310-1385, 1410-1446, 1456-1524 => 0.11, 2.74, 2.8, 3.37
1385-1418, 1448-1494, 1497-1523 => 0.21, 3.35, 3.01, 3.83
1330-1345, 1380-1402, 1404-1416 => -0.08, 2.13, 3.3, 3.41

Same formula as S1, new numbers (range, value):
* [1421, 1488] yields 2.87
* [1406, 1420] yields 3.21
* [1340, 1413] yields 3.15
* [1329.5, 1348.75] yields 2.2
